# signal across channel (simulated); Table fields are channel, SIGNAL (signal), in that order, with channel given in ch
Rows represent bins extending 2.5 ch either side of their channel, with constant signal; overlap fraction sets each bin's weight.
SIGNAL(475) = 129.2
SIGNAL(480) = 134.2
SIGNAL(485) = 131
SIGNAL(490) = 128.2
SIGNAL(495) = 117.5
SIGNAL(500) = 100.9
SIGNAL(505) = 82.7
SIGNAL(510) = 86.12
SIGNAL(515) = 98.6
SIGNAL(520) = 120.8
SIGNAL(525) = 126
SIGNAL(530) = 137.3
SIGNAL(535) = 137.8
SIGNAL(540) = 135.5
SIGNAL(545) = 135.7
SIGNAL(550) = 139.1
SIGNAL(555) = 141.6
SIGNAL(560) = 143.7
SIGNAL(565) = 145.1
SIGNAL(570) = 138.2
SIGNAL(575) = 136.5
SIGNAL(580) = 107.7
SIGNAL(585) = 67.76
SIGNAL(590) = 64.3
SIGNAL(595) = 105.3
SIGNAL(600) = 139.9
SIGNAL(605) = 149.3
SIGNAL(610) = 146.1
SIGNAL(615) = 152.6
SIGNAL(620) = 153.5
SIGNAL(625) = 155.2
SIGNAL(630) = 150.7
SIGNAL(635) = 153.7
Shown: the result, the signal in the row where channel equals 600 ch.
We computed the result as 139.9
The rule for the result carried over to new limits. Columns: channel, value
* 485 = 131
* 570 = 138.2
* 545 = 135.7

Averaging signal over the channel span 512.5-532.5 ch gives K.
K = 121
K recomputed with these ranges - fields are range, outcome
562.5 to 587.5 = 119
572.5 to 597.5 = 96.3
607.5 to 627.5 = 152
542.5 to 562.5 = 140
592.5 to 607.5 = 132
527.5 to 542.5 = 137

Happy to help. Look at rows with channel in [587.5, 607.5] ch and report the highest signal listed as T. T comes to 149.3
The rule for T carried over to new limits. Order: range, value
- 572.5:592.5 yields 136.5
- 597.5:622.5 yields 153.5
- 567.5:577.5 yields 138.2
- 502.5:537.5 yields 137.8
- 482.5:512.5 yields 131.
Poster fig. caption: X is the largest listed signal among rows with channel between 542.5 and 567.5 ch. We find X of 145.1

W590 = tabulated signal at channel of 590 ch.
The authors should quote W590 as 64.3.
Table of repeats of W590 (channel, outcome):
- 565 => 145.1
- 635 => 153.7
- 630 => 150.7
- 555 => 141.6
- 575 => 136.5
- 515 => 98.6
